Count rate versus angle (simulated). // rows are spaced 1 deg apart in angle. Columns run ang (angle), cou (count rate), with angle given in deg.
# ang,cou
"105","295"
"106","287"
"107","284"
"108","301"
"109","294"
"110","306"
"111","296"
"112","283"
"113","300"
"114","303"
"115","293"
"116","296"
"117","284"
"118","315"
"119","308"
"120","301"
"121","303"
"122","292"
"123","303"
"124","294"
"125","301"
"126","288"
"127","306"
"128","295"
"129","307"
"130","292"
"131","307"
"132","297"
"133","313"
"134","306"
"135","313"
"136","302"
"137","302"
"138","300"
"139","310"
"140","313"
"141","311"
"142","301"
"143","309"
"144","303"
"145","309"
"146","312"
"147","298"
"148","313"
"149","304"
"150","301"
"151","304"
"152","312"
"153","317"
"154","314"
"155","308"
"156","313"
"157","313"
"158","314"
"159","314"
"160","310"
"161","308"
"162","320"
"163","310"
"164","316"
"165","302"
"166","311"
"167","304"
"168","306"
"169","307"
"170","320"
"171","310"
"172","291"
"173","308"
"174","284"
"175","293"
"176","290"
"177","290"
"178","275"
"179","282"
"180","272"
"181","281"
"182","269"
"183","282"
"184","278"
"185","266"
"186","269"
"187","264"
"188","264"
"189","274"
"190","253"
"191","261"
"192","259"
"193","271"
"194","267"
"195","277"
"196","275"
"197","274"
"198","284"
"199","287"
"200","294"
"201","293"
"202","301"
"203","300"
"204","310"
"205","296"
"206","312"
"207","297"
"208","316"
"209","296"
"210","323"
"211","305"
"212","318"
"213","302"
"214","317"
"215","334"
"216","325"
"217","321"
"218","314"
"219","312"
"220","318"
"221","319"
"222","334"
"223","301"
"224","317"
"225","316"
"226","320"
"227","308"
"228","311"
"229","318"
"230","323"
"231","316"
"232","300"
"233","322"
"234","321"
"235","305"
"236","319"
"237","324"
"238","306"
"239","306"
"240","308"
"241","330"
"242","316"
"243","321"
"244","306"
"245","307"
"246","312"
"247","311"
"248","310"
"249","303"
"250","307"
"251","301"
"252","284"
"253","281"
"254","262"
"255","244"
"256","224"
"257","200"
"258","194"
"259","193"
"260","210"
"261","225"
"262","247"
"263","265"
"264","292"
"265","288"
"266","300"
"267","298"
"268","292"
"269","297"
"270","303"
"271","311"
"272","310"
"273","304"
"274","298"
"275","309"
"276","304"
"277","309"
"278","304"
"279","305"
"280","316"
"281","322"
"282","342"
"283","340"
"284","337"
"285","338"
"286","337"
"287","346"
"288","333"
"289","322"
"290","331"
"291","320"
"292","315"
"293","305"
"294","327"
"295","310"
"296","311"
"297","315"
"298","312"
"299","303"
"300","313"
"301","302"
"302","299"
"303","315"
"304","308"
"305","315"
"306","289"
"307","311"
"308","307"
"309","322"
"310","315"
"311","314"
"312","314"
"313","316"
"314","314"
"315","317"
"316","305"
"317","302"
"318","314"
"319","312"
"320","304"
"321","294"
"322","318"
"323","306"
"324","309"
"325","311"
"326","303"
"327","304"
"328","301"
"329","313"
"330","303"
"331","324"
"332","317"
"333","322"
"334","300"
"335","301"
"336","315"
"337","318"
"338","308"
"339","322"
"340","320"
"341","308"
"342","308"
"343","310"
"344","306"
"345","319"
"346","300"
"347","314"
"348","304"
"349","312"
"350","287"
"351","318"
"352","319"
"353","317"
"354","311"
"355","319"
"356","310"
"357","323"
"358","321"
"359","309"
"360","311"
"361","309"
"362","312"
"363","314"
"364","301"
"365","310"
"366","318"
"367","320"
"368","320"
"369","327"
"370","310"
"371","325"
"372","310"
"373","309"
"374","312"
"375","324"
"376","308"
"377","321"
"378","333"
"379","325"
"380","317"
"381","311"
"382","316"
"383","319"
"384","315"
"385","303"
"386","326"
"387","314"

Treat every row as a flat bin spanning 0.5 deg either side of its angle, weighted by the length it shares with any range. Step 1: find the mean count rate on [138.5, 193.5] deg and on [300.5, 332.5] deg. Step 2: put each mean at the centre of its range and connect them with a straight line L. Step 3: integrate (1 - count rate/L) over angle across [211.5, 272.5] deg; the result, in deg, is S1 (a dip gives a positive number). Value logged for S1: 1.2 deg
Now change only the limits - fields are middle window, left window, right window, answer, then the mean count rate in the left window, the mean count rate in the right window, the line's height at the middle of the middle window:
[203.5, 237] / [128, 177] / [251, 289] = -2.04 deg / 306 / 289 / 296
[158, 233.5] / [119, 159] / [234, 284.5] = 0.13 deg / 305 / 292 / 299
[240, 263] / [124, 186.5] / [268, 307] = 2.83 deg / 301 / 315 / 311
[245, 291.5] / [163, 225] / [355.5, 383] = 1.66 deg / 295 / 316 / 304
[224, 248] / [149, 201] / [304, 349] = -1.21 deg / 292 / 310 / 299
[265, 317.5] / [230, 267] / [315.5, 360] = -2.78 deg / 286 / 310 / 298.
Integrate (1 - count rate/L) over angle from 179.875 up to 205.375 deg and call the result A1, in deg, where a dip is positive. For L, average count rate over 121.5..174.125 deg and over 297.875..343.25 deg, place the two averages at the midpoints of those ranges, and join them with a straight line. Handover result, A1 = 2.4 deg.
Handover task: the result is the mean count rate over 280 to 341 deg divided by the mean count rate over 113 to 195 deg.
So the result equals 1.06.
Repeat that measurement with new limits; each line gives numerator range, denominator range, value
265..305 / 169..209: 1.10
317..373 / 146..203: 1.06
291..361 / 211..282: 1.04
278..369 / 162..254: 1.05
